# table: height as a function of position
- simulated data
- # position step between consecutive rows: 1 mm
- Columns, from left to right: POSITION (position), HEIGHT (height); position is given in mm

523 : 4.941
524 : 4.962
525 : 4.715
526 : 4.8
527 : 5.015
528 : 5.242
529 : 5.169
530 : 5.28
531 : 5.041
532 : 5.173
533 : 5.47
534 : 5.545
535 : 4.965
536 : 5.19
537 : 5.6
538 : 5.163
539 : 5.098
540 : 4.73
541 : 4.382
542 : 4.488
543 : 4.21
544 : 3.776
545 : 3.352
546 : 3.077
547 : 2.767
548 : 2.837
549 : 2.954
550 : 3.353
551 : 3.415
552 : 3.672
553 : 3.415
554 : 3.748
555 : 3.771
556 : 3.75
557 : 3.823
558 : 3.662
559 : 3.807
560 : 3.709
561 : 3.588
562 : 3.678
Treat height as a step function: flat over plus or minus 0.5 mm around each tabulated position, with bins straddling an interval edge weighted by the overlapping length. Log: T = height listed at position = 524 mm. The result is 4.962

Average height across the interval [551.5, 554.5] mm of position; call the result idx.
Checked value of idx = 3.61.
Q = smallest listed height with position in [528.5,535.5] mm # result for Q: 4.965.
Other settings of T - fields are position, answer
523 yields 4.941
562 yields 3.678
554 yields 3.748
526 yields 4.8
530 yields 5.28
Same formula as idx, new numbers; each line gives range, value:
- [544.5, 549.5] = 3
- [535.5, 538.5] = 5.32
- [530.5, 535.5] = 5.24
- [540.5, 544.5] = 4.21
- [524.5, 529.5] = 4.99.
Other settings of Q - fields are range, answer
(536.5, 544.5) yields 3.776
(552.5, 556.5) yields 3.415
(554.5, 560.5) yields 3.662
